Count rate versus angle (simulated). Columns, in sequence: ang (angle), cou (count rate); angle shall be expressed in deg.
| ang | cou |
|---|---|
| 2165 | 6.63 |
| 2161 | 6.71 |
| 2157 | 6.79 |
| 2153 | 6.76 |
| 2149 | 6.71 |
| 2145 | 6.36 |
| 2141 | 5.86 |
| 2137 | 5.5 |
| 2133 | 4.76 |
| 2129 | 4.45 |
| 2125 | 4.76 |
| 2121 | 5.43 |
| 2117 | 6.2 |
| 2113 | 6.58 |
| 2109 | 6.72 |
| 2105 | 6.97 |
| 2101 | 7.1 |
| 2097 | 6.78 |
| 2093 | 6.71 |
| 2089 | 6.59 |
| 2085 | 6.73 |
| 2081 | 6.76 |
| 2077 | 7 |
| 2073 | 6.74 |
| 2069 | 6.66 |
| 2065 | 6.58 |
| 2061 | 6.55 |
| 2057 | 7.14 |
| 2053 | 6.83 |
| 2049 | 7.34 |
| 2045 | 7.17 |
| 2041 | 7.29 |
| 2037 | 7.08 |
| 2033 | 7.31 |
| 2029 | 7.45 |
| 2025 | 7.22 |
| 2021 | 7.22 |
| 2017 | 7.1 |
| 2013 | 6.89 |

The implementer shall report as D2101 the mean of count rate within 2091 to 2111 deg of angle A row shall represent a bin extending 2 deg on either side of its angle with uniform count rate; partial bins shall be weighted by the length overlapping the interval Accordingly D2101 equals 6.86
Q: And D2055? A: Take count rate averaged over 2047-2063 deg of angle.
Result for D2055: 6.96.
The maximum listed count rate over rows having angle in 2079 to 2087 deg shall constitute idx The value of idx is 6.76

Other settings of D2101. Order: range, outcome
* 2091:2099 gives 6.75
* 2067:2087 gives 6.78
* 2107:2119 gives 6.5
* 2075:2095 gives 6.76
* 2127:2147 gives 5.39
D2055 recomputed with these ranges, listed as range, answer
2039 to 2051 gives 7.27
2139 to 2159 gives 6.5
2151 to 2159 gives 6.78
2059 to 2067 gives 6.56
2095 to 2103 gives 6.94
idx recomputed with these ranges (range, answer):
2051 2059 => 7.14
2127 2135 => 4.76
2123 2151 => 6.71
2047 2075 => 7.34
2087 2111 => 7.1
